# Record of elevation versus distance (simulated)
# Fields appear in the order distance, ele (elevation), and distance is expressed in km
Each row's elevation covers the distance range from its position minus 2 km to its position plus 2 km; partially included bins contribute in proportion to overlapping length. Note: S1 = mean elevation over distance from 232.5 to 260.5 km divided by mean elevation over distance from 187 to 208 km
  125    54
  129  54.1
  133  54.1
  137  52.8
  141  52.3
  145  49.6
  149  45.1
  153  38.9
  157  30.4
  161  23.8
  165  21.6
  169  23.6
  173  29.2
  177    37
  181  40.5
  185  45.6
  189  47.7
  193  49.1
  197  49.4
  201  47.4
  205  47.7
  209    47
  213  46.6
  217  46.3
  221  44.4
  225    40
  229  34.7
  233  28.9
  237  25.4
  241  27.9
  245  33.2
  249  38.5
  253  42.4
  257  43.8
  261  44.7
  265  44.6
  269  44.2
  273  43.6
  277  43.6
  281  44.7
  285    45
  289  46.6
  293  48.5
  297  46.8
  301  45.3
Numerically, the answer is 0.73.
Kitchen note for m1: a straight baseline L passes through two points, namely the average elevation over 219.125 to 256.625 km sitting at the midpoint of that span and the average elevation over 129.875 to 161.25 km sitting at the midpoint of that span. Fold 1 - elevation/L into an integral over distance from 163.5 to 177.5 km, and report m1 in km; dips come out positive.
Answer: 5.01 km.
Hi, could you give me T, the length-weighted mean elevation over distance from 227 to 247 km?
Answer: 30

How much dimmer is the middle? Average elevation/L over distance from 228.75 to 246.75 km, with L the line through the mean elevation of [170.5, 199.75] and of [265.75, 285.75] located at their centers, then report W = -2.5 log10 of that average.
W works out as 0.42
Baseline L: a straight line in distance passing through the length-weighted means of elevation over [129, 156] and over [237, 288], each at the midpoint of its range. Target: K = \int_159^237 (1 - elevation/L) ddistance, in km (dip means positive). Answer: 9.9 km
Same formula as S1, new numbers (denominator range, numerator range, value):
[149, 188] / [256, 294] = 1.35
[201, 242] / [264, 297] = 1.14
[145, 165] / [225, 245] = 0.88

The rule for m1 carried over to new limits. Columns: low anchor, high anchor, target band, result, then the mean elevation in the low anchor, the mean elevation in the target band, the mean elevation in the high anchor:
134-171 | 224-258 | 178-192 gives -2.9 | 38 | 44.4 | 34.6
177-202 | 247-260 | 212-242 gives 4.7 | 45.8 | 36.7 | 41.8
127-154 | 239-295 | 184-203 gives -0.5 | 50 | 48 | 42.2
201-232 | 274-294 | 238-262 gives 3.7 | 43.6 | 37.6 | 45.4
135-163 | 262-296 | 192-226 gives -2.5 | 41.8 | 46.5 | 45.1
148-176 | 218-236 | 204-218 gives -4.7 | 30.1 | 46.9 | 36.9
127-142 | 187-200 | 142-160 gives 4.0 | 53.4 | 40.7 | 48.6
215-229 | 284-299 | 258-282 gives 0.7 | 42.3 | 44.2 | 46.8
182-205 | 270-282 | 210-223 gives 0.2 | 47.5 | 45.9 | 43.9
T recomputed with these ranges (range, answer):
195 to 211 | 47.9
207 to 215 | 46.8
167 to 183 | 32.6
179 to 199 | 46.5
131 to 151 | 50.8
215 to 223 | 45.3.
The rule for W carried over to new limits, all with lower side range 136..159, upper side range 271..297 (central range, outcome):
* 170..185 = 0.23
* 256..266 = 0.02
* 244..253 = 0.20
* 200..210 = -0.06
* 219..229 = 0.11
